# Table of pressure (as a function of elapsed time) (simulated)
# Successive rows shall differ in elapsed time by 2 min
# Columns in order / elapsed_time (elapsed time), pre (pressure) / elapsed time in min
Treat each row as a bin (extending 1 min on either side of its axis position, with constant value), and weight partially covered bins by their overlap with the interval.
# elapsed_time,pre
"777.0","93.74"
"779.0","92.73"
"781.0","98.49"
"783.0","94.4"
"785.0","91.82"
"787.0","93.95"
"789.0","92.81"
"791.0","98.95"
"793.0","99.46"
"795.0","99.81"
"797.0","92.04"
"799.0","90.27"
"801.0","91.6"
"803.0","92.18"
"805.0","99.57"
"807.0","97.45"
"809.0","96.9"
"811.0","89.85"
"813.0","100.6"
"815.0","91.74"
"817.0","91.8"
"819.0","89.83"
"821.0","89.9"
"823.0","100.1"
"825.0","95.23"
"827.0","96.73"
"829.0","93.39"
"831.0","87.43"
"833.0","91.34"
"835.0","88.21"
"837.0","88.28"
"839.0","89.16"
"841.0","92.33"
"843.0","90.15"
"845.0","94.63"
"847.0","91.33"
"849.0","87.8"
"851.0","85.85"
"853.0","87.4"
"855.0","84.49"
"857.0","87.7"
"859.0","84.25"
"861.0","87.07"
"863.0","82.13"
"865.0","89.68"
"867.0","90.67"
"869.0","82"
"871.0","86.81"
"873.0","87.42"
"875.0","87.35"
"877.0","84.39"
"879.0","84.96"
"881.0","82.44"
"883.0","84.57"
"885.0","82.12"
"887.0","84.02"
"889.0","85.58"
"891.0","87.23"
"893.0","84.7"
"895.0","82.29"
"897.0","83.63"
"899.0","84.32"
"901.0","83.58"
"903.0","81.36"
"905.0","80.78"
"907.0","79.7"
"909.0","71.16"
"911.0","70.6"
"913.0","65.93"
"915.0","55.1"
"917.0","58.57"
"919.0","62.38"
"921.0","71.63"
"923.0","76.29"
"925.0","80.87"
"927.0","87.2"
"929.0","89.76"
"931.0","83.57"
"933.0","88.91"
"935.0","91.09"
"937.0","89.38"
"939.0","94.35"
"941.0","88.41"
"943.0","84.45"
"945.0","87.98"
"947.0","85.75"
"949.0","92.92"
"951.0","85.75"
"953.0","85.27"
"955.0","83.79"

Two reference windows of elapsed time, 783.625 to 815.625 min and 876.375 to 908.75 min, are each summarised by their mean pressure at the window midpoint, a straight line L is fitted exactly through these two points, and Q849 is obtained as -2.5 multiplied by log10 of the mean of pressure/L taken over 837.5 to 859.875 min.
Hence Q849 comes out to 0.00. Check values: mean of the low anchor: 95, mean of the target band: 88.7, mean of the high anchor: 83.2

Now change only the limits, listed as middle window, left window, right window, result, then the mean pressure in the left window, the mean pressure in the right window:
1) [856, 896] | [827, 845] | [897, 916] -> -0.05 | 90.7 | 75.2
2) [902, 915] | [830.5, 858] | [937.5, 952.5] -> 0.21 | 89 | 88.4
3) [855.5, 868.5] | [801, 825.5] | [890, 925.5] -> -0.03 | 94.5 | 75.5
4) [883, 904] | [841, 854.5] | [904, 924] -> -0.12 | 89.5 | 69.2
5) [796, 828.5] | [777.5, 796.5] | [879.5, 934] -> -0.02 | 95.7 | 78.9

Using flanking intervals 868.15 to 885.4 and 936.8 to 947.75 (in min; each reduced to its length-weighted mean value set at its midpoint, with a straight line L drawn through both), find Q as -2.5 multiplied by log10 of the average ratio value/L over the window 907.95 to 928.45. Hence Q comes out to 0.23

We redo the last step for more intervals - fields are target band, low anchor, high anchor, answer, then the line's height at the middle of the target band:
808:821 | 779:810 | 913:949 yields 0.00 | 93.1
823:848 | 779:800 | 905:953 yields -0.02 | 90.2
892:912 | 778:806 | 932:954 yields 0.13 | 90.3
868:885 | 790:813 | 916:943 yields 0.03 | 87.5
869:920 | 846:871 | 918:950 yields 0.09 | 85.7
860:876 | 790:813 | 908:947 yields 0.00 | 86.8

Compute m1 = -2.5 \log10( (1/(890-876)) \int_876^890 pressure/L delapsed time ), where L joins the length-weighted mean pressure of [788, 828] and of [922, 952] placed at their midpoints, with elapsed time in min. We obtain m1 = 0.08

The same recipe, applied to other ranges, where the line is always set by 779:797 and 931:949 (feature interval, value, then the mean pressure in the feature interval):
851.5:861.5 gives 0.08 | 86.1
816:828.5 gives 0.00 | 93.9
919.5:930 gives 0.12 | 80.3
